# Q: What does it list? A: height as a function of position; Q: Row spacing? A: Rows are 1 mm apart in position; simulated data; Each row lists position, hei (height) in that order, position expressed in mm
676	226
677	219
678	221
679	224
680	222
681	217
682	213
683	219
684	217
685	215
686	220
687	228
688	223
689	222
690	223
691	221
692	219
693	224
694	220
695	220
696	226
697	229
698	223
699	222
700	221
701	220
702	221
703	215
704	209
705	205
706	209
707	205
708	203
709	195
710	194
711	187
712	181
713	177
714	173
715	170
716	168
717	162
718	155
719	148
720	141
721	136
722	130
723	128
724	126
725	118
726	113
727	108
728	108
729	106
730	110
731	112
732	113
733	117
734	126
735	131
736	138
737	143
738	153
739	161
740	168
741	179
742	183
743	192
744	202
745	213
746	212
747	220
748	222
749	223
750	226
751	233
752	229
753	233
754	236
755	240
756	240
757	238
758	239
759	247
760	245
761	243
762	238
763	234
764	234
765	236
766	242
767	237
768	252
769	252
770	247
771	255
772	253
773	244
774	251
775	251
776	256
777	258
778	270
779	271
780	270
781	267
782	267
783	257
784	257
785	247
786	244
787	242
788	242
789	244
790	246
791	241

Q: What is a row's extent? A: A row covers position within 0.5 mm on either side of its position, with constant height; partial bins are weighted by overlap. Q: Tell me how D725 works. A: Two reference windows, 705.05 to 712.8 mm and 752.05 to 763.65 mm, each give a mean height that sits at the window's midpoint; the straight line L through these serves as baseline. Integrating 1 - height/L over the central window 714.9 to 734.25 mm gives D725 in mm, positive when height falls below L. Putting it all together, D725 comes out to 7.4 mm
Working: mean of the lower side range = 196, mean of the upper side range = 239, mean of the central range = 129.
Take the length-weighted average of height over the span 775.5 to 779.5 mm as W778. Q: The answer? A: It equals 264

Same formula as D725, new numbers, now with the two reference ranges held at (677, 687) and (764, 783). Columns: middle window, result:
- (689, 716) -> 2.26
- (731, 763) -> 6.01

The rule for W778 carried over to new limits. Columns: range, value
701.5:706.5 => 212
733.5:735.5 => 128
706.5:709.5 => 201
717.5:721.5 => 145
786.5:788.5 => 242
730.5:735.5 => 120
